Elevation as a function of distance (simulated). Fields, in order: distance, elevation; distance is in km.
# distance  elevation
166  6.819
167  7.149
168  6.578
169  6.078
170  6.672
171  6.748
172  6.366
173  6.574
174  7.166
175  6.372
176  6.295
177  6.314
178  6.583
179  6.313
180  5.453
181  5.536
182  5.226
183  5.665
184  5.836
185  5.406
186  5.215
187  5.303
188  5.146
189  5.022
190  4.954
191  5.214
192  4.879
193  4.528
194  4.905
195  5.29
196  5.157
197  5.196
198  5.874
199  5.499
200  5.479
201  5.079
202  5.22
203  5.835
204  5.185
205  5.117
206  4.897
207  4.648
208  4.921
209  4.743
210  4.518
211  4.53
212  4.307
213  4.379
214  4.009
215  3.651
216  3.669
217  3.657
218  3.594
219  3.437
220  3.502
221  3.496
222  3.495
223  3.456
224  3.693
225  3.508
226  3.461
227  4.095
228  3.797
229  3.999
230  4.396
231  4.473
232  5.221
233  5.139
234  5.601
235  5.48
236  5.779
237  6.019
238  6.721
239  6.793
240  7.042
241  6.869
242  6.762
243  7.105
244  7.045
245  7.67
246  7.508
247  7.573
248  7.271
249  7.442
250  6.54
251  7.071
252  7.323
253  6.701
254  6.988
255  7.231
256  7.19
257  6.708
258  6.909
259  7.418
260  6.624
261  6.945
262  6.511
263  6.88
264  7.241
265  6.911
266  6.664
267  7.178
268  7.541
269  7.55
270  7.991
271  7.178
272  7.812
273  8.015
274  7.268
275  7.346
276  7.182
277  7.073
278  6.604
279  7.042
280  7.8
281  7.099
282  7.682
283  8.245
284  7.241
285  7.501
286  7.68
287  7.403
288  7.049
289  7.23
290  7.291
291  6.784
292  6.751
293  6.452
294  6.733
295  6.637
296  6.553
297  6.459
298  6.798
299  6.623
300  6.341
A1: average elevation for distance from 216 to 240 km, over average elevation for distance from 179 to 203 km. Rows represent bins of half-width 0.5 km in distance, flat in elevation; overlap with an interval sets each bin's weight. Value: 0.85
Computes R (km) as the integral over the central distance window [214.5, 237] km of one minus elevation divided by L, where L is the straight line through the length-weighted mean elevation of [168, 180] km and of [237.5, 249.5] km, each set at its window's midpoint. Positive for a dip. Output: 9.1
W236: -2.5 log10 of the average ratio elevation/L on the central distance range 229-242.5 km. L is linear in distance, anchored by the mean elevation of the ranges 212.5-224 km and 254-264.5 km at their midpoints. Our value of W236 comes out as -0.138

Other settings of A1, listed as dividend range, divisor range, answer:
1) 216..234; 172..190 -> 0.68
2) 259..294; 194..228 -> 1.63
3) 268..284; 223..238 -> 1.60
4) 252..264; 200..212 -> 1.40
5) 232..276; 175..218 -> 1.36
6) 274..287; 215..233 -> 1.91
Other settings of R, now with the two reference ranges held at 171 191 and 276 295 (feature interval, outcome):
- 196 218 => 5.0 km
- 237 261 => -1.2 km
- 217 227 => 4.4 km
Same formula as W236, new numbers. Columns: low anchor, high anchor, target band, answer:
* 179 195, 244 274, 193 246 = 0.228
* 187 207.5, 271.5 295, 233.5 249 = -0.088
